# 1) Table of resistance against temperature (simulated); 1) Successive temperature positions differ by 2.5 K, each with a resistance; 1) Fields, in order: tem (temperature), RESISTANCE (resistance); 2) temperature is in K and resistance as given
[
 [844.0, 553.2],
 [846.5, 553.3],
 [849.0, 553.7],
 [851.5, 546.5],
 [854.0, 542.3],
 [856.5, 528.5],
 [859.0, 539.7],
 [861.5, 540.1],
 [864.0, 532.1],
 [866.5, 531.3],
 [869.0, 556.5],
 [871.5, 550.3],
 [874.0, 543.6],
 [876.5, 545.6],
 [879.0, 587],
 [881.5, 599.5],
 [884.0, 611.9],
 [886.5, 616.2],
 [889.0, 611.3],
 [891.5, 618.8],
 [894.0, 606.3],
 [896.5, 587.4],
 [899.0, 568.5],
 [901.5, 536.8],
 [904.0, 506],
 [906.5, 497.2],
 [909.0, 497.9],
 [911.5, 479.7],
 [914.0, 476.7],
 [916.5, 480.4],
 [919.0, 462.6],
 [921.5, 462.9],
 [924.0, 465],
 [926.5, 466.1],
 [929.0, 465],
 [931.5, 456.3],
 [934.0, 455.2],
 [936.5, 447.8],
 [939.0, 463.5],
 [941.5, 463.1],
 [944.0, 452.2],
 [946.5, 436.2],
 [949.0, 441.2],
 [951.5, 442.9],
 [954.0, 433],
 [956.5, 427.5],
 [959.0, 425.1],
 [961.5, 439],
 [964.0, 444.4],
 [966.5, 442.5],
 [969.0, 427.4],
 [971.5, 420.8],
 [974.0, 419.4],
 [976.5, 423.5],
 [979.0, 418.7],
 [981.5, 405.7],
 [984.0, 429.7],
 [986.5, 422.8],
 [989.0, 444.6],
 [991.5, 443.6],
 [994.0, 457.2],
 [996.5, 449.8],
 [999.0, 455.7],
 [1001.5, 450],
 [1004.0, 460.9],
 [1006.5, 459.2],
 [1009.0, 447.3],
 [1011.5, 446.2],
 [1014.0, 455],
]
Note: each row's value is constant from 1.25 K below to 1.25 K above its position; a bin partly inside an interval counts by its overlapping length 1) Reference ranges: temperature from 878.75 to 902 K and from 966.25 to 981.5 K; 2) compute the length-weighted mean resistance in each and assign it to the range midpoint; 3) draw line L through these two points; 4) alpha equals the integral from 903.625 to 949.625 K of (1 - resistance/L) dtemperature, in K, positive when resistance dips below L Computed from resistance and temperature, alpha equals 4.8 K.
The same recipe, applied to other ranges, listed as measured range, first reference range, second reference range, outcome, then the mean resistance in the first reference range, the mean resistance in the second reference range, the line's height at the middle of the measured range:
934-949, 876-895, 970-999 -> 1.59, 602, 432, 505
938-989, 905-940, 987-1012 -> 2.86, 470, 451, 460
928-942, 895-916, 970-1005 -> 0.87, 518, 436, 489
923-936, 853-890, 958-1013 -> 1.00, 562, 438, 499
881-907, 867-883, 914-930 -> -2.72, 563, 468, 524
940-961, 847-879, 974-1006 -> 1.38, 545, 438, 471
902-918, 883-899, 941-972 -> 1.88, 605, 438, 557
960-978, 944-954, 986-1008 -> 0.56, 441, 450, 445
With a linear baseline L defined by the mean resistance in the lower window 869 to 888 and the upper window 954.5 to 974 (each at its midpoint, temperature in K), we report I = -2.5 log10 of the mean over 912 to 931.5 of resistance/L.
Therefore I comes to 0.08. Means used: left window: 578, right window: 432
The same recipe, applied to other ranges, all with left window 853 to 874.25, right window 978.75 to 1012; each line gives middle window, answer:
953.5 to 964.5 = 0.088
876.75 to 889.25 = -0.143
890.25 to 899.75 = -0.155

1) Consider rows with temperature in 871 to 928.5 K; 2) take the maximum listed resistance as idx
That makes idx 618.8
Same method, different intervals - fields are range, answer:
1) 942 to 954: 452.2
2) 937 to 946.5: 463.5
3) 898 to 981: 568.5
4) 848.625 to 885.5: 611.9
